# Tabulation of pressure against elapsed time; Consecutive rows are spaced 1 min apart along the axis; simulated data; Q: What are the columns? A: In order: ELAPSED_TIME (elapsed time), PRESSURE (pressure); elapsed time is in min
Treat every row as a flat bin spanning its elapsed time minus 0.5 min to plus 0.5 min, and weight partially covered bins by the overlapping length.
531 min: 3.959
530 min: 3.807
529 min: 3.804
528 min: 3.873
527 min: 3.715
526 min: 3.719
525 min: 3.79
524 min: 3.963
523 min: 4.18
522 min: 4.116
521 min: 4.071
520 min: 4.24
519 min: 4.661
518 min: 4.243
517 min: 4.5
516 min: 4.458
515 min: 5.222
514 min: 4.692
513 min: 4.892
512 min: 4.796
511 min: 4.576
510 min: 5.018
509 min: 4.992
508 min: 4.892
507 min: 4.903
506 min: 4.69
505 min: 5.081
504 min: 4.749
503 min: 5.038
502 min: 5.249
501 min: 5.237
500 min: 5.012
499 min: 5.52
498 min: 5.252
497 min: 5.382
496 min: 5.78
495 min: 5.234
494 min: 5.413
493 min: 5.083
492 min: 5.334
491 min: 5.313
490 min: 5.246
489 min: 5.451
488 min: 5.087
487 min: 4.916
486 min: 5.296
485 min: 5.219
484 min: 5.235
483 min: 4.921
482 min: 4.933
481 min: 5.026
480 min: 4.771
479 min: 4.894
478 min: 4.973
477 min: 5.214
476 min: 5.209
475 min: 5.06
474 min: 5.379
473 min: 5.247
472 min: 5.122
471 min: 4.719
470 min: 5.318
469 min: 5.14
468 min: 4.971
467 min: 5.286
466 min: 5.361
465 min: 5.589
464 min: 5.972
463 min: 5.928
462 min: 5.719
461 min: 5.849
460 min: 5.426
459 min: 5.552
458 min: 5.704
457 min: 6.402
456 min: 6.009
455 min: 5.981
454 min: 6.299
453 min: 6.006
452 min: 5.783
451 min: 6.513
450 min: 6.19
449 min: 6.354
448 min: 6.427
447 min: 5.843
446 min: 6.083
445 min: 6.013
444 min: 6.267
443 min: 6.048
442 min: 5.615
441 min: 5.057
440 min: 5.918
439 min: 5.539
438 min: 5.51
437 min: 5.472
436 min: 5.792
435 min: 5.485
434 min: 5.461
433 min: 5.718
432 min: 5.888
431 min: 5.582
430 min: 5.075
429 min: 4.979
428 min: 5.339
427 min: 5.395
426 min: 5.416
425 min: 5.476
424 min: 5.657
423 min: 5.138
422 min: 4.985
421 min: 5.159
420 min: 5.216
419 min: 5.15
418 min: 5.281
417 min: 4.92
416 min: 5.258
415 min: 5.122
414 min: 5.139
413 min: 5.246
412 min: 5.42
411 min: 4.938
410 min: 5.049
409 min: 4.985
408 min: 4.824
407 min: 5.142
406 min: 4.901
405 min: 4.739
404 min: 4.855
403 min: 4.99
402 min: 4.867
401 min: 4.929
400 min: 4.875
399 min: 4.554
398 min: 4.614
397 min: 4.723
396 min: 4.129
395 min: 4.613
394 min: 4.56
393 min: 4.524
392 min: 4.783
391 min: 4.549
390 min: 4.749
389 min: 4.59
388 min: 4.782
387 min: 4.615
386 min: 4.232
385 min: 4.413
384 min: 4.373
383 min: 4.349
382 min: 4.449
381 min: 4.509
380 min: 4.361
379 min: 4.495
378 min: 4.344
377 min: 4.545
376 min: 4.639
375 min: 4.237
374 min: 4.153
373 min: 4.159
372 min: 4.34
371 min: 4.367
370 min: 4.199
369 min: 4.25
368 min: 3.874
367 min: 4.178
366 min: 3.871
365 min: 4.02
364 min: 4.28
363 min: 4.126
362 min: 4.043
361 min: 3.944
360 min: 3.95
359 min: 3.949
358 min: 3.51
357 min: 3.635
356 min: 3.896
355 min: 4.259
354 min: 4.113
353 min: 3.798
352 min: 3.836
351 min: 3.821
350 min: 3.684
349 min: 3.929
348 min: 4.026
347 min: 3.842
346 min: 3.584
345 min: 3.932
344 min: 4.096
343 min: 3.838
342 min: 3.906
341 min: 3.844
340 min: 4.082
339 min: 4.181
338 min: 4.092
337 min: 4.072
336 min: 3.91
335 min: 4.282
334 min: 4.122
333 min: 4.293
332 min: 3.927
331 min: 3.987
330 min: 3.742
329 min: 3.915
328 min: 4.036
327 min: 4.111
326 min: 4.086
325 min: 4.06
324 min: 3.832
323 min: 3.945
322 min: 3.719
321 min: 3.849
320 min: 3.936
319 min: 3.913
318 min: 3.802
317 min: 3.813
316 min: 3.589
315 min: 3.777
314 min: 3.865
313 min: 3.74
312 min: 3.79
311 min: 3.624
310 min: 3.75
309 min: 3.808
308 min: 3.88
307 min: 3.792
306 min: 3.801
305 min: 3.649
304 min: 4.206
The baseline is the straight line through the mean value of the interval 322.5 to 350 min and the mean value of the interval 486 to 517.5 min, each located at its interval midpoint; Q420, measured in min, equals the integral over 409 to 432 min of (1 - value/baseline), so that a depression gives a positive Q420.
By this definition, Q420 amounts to -3.54 min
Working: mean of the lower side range 3.98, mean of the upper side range 5.07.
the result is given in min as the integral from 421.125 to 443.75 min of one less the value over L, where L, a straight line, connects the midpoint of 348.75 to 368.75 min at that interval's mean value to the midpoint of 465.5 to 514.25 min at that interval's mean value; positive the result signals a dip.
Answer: -4.4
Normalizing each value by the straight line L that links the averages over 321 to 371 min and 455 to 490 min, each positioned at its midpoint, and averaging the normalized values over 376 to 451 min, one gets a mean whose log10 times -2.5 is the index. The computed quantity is -0.09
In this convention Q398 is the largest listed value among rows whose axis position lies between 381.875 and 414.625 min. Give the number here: 5.42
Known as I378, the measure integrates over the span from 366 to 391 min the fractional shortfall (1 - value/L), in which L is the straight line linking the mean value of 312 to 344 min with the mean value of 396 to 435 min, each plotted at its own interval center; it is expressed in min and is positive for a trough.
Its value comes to 1.3 min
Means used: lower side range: 3.94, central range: 4.38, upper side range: 5.12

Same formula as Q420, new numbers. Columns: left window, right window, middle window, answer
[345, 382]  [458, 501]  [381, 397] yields -0.7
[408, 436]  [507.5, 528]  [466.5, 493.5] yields -2.1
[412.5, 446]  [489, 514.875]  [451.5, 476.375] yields -1.3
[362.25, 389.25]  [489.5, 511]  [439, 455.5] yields -4.2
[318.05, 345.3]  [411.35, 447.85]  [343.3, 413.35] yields 4.9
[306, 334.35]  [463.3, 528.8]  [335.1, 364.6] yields 0.8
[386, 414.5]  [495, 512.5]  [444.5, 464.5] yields -4.3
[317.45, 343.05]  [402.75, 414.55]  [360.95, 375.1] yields 1.1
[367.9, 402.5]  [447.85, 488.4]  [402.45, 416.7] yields -0.8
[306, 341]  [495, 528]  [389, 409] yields -2.4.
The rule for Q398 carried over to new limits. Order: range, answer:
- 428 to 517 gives 6.513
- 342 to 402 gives 4.929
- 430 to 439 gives 5.888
